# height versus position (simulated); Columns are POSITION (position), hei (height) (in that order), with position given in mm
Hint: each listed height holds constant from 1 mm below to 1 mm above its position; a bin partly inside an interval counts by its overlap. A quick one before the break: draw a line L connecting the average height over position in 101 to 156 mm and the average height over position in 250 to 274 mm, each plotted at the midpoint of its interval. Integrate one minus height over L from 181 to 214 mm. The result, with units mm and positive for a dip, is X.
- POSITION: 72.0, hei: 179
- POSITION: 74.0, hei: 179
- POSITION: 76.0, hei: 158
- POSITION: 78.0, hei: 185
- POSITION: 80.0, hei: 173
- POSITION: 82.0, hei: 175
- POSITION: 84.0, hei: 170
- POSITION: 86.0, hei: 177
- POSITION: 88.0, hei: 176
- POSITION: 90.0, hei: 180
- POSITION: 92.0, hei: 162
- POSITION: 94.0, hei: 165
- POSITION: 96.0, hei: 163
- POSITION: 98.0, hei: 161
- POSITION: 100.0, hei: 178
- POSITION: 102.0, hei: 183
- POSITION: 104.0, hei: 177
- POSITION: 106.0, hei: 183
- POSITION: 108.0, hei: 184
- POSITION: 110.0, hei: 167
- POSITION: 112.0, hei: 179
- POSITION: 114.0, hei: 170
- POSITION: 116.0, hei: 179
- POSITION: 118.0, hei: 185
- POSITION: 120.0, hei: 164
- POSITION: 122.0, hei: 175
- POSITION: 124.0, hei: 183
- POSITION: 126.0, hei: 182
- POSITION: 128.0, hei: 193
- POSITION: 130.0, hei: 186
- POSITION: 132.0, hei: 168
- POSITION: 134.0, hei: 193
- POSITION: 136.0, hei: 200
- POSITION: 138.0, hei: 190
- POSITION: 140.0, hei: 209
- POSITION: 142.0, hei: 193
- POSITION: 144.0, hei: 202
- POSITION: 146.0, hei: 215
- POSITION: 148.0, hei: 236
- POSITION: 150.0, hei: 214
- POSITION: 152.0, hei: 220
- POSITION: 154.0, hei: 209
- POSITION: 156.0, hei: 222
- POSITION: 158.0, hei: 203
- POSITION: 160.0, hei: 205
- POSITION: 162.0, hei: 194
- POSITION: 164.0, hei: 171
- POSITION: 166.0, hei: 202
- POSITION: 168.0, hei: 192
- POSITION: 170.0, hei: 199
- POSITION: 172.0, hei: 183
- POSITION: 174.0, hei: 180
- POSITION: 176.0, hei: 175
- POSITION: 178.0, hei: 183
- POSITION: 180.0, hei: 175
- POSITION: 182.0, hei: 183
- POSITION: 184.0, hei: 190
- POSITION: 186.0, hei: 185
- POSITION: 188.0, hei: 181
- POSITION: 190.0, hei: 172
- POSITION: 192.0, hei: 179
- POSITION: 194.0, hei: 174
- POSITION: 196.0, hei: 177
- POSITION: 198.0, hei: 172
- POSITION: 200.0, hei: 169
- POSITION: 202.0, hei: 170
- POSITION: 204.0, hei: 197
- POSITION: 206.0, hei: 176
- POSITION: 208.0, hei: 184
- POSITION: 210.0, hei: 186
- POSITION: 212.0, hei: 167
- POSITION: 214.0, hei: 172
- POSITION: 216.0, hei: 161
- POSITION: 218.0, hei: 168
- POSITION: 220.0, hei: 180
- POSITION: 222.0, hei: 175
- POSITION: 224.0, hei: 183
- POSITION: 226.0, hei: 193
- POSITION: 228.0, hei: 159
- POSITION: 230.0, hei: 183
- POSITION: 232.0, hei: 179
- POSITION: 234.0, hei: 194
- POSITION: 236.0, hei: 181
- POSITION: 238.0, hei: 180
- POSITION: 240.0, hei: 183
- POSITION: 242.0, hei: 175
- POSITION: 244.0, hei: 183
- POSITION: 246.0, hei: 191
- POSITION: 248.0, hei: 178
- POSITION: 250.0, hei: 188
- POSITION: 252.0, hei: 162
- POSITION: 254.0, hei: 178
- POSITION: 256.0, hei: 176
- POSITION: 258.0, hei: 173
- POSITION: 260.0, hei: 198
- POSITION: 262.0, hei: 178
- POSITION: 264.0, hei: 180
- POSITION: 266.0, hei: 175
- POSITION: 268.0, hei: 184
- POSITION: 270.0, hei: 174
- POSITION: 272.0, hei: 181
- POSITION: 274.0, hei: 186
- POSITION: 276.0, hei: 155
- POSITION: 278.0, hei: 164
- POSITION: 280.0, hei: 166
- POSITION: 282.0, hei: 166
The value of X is 1.1 mm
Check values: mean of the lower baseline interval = 191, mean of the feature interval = 179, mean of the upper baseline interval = 179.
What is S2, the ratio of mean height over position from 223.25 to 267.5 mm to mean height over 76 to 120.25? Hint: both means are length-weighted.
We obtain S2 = 1.04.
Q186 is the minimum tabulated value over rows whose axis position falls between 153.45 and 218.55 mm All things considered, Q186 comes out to 161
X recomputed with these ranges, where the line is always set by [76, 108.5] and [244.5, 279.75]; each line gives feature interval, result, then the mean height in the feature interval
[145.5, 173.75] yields -4.6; 204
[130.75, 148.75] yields -2.6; 200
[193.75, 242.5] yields -0.3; 178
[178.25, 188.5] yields -0.4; 183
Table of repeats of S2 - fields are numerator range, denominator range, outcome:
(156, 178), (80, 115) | 1.10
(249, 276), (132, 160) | 0.86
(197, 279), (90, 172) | 0.94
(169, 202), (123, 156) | 0.90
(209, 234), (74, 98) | 1.03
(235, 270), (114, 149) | 0.94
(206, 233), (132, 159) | 0.85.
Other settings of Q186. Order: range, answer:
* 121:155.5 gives 168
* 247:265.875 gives 162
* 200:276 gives 155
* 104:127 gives 164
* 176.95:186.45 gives 175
